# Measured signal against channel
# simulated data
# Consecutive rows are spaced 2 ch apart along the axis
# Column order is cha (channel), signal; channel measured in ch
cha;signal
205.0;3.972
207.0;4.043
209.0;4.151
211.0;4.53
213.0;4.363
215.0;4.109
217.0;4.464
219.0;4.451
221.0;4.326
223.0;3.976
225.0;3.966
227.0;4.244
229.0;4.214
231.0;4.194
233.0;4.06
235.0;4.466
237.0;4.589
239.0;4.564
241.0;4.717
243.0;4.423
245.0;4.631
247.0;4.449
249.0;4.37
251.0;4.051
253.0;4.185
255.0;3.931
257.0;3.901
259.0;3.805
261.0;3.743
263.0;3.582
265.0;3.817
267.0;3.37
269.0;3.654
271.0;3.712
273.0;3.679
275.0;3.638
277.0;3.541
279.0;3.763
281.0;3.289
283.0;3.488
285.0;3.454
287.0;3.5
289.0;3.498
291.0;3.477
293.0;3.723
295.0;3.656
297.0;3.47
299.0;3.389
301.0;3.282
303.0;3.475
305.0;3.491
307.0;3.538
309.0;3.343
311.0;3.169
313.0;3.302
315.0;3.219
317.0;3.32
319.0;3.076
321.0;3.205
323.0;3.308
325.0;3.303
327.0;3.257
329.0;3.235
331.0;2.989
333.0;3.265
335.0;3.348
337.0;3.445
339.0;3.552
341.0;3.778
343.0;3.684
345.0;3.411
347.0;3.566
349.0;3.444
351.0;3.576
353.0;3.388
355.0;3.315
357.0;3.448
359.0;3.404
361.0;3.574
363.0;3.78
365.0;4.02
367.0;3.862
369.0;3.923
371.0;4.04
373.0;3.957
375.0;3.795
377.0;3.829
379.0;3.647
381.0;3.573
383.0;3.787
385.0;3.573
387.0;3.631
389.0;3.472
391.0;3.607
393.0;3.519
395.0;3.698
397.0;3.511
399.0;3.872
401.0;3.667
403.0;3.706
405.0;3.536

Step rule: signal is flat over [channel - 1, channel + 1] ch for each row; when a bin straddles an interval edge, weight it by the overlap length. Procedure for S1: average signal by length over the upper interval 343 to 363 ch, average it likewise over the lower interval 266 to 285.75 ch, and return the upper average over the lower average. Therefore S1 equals 0.98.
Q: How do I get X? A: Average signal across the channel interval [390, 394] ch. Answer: 3.56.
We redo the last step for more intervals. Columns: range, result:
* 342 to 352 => 3.54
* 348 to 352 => 3.51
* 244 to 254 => 4.34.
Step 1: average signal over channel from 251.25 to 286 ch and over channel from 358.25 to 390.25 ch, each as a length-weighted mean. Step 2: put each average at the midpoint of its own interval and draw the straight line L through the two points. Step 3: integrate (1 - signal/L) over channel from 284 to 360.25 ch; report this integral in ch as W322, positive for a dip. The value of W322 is 6.4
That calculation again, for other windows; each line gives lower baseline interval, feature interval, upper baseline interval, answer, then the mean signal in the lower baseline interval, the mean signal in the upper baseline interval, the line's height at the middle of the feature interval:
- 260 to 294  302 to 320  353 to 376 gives 1.54 ch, 3.58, 3.72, 3.64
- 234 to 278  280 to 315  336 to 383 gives 4.03 ch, 4.04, 3.66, 3.88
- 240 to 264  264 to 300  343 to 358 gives 3.46 ch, 4.15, 3.47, 3.94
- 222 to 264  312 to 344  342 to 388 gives 4.11 ch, 4.19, 3.66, 3.82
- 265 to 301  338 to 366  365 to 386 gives 1.31 ch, 3.55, 3.81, 3.74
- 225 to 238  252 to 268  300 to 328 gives 0.60 ch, 4.27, 3.31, 3.94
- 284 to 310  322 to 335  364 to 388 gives 1.35 ch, 3.48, 3.8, 3.61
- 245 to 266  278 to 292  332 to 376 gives 1.44 ch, 4.01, 3.62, 3.9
